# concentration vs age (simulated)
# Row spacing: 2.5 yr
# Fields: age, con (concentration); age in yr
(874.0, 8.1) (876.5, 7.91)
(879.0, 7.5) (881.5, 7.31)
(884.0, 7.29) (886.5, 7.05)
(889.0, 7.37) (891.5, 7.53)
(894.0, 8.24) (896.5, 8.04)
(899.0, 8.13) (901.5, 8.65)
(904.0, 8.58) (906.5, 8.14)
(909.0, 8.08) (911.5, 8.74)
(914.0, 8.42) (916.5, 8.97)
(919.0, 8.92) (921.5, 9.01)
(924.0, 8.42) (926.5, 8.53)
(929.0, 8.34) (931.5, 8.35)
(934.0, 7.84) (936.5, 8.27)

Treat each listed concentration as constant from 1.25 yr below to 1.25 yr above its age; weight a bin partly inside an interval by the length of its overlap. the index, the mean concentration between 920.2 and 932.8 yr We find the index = 8.53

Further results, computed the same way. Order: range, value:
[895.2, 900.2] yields 8.09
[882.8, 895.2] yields 7.49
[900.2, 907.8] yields 8.45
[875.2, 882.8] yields 7.57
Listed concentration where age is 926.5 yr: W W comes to 8.53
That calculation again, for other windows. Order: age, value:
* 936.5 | 8.27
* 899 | 8.13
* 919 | 8.92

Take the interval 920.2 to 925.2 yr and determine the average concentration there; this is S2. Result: 8.72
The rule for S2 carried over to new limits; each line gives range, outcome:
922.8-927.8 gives 8.47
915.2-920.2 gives 8.94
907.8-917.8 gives 8.56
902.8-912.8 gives 8.38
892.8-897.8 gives 8.14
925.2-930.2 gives 8.44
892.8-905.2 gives 8.33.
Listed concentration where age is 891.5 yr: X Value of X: 7.53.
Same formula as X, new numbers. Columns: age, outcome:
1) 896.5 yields 8.04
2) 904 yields 8.58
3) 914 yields 8.42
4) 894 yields 8.24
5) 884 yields 7.29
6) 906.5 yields 8.14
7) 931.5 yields 8.35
